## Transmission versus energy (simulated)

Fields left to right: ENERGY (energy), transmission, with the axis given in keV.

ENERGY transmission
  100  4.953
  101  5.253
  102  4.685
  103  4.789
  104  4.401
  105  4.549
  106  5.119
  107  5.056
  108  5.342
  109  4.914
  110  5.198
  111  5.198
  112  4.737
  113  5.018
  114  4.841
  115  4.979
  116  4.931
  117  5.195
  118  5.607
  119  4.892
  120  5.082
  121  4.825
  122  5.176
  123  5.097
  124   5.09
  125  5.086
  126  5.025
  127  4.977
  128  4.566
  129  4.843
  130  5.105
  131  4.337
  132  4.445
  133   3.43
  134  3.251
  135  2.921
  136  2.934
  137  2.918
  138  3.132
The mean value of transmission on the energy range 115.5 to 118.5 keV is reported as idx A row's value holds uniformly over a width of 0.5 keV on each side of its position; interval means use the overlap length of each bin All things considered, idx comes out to 5.24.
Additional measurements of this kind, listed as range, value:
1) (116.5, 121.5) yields 5.12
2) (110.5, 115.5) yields 4.95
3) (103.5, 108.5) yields 4.89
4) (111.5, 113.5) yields 4.88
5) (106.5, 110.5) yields 5.13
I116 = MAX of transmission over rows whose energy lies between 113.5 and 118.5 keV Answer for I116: 5.607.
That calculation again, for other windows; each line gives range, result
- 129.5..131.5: 5.105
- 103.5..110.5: 5.342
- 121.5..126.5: 5.176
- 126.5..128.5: 4.977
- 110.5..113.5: 5.198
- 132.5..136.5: 3.43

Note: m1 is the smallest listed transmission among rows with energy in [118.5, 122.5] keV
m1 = 4.825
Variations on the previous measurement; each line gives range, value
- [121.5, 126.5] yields 5.025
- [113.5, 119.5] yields 4.841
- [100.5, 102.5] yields 4.685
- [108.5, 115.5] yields 4.737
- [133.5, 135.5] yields 2.921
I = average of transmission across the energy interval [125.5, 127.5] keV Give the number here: 5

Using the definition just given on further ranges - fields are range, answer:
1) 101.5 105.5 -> 4.61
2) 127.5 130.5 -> 4.84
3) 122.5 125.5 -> 5.09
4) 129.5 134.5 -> 4.11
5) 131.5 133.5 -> 3.94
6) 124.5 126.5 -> 5.06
